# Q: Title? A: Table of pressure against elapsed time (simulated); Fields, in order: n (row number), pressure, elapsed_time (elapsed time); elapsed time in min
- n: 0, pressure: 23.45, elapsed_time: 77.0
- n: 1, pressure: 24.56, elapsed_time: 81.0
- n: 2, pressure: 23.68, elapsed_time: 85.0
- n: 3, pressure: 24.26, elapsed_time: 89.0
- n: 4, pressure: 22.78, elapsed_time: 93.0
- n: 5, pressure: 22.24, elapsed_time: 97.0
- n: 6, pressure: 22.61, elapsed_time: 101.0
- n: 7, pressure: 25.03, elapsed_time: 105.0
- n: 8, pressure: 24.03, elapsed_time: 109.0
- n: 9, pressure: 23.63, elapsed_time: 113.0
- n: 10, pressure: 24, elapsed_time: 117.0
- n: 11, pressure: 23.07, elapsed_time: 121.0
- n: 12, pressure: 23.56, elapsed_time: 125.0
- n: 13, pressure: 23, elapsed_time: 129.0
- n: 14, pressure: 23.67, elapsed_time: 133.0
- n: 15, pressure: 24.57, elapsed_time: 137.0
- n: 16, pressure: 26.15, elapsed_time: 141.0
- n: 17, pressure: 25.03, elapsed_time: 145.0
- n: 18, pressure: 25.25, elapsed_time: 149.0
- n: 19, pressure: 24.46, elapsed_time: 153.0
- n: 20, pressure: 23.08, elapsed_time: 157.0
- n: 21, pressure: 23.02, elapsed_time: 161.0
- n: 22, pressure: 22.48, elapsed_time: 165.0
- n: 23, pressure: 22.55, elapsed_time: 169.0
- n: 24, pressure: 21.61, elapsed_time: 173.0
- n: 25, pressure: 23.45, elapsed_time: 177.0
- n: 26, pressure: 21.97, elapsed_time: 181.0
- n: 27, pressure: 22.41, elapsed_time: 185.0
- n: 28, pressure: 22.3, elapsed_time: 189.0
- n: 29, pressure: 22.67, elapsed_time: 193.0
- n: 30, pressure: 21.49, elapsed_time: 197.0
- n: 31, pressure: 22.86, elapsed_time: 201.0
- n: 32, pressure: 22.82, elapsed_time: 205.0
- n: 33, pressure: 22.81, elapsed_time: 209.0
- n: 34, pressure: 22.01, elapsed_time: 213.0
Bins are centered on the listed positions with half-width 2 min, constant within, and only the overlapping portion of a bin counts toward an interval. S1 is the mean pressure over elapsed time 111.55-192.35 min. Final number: 23.4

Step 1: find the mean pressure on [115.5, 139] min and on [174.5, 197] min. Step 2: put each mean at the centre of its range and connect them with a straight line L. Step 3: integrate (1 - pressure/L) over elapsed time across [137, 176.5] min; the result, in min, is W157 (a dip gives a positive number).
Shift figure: -1.2 min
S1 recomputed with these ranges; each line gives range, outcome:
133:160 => 24.6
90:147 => 23.8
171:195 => 22.4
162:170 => 22.6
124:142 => 24.1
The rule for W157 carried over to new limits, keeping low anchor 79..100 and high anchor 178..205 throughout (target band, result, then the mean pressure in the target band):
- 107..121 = -0.35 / 23.8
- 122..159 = -2.20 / 24.3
